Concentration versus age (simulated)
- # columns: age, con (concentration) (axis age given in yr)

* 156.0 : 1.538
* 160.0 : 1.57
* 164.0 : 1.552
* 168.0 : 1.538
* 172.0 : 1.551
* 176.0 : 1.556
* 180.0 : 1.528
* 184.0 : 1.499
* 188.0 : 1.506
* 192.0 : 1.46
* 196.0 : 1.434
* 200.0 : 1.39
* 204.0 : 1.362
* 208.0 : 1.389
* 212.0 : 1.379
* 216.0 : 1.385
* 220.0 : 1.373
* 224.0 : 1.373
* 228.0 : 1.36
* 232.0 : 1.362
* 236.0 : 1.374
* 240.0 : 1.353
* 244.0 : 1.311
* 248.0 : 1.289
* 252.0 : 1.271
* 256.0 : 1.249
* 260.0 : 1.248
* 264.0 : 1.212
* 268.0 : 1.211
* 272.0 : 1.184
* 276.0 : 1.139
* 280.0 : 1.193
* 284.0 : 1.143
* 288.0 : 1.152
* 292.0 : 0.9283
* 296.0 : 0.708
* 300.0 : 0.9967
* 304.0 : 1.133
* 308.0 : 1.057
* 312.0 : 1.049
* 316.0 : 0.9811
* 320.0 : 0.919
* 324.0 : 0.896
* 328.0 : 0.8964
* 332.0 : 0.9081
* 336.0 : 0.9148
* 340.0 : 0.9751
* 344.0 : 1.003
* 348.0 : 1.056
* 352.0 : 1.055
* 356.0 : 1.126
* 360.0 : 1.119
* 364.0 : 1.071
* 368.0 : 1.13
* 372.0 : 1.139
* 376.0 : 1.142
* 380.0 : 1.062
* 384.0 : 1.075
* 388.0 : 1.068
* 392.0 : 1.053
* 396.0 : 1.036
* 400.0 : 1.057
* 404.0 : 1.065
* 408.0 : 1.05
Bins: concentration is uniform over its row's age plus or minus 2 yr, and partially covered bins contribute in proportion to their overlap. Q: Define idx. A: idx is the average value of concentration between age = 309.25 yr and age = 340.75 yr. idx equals 0.944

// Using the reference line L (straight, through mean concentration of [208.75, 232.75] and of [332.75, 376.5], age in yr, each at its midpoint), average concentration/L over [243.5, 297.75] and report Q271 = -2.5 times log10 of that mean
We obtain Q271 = 0.091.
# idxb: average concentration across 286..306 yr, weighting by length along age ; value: 0.984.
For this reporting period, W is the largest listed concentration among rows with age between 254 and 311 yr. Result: 1.249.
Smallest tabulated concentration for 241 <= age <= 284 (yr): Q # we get 1.139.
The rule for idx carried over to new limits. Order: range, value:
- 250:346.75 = 1.06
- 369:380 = 1.13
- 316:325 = 0.925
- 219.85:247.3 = 1.35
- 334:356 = 1.01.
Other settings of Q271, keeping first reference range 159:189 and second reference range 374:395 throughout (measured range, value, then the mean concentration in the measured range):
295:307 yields 0.278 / 0.975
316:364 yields 0.182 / 0.991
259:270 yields 0.101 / 1.22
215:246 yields 0.042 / 1.36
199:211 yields 0.069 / 1.38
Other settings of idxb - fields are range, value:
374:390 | 1.09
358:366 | 1.09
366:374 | 1.13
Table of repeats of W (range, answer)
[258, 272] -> 1.248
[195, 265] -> 1.434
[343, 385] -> 1.142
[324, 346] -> 1.003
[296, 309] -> 1.133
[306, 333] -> 1.057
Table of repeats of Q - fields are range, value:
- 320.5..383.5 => 0.896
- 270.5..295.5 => 0.9283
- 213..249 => 1.289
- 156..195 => 1.46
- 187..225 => 1.362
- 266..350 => 0.708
